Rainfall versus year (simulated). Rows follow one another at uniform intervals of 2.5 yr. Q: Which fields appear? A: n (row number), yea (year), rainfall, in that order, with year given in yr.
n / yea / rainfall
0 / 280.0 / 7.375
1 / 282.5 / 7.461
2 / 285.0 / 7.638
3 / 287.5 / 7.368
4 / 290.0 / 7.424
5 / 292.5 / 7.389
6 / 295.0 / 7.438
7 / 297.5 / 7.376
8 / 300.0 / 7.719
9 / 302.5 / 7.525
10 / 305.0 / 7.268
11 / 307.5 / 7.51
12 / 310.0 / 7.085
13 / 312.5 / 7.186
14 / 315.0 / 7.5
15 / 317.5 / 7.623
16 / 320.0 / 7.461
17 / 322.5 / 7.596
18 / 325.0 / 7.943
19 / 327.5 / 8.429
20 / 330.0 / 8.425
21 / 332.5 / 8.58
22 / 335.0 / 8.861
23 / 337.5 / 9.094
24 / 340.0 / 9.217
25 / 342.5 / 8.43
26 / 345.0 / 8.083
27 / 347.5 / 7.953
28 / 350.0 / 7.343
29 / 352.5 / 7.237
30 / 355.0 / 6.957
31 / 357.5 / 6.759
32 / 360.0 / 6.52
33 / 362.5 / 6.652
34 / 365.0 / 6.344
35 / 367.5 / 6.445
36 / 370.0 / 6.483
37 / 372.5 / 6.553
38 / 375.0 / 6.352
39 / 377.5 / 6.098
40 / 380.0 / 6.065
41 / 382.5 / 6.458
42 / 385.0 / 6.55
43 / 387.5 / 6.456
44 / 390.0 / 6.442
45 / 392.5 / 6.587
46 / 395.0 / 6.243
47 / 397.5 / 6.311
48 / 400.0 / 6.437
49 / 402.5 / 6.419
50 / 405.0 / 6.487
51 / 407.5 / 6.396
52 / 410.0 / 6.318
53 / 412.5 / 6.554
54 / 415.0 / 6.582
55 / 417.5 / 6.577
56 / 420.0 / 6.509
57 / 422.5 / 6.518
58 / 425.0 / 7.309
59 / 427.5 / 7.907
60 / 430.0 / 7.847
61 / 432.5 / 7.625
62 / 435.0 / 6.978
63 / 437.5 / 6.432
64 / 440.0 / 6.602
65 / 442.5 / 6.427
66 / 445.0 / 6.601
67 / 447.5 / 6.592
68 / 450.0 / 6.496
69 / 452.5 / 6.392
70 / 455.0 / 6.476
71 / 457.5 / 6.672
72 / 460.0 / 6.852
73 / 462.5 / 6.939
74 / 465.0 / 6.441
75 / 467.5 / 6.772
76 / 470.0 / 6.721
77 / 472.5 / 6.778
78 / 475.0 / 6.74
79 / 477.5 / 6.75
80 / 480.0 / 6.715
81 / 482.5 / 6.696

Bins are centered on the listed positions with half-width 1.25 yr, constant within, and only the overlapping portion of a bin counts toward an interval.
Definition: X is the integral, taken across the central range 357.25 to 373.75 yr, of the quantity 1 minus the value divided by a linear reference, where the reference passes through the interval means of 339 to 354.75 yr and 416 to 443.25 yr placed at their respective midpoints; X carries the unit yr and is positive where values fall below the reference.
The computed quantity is 2.59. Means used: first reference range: 7.96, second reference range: 6.98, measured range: 6.52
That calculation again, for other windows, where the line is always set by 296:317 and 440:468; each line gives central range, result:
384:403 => 1.4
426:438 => -1.2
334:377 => -1.2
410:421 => 0.5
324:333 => -1.3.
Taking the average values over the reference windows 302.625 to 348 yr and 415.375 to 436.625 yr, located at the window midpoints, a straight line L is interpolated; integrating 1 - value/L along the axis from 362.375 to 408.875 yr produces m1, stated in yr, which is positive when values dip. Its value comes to 6.7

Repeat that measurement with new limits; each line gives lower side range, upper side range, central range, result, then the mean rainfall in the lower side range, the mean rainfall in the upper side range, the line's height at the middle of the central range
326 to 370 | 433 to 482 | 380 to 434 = 3.4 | 7.69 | 6.67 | 7.14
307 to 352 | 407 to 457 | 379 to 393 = 1.7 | 8.01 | 6.76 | 7.32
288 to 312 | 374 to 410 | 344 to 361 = -1.1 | 7.41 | 6.38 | 6.82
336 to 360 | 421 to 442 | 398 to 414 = 2.0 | 7.84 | 7.12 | 7.34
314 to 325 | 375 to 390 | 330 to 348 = -3.5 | 7.59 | 6.34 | 7.2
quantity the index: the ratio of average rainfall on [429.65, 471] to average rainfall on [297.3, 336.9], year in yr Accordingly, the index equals 0.9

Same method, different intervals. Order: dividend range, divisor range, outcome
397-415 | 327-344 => 0.74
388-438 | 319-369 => 0.87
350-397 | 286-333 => 0.86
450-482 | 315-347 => 0.81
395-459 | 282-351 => 0.86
